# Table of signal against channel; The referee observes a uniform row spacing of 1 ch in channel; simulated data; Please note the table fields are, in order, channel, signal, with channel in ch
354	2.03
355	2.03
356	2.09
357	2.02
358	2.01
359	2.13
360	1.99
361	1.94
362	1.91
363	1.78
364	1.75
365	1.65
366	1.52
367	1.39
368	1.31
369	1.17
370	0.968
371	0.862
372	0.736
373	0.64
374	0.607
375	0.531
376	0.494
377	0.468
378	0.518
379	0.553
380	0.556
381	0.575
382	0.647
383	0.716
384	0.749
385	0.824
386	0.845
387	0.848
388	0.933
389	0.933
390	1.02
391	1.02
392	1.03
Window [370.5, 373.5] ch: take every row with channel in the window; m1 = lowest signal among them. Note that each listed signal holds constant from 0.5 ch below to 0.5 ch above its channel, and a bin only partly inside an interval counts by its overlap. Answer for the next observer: 0.64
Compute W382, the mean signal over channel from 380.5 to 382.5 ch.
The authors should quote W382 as 0.611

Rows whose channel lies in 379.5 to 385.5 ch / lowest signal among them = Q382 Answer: 0.556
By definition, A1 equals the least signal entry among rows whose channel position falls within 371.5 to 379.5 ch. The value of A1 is 0.468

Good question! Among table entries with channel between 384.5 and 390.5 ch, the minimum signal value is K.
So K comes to 0.824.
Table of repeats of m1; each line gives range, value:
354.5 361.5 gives 1.94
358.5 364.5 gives 1.75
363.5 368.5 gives 1.31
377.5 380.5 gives 0.518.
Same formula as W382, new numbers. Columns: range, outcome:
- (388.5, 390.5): 0.977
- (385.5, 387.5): 0.847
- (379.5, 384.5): 0.649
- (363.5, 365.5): 1.7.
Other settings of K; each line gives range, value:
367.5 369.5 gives 1.17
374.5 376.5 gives 0.494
